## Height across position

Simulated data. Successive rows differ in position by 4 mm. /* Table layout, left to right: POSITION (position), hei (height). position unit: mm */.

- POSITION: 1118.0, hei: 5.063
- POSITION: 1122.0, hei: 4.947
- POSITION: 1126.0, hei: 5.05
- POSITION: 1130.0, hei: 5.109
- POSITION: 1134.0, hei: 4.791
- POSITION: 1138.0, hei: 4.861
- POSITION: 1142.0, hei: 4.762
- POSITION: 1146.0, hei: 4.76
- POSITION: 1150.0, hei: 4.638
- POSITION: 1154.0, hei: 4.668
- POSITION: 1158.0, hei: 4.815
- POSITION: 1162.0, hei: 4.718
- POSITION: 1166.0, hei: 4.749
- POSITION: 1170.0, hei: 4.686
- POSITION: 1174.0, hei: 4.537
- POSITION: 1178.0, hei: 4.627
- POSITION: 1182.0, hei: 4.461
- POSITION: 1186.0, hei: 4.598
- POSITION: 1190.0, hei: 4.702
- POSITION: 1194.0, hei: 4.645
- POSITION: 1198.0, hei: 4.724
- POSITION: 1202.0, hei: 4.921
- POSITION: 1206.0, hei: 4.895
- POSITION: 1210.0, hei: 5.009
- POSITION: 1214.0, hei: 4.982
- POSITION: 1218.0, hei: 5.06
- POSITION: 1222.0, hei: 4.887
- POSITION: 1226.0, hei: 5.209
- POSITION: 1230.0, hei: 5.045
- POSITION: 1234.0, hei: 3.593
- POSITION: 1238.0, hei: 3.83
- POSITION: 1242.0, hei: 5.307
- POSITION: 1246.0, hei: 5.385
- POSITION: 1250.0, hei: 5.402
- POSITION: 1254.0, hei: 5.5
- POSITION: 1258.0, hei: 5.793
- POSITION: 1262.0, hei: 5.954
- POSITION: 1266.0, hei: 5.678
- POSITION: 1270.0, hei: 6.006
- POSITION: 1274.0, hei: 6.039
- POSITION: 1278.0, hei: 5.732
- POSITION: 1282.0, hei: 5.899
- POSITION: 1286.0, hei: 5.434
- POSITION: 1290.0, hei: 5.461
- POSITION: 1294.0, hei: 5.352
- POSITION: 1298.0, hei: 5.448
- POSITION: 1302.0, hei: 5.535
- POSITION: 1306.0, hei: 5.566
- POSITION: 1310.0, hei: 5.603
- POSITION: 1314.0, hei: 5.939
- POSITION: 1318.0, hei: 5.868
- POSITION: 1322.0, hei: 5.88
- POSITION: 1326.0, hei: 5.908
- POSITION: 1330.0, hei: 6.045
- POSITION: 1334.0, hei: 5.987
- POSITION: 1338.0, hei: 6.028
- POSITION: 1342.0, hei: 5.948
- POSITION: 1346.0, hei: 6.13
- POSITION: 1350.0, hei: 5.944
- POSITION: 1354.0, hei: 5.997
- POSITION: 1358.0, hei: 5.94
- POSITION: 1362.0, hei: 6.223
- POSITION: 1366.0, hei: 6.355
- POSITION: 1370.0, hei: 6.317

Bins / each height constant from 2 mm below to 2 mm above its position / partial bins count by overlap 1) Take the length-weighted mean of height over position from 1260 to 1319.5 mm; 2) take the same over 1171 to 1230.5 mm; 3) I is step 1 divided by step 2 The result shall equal 1.2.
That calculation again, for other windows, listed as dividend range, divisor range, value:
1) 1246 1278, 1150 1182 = 1.23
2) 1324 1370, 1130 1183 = 1.28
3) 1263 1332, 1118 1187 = 1.20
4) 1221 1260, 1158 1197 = 1.08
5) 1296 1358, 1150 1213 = 1.24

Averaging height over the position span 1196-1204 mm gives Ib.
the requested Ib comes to 4.82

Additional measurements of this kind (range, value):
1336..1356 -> 6.01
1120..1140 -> 4.95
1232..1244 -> 4.24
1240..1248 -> 5.35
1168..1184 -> 4.58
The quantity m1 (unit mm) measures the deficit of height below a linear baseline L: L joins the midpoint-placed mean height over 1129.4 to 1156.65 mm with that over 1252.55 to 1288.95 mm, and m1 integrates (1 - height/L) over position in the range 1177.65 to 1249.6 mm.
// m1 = 7.3 mm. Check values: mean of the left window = 4.78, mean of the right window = 5.78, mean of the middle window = 4.79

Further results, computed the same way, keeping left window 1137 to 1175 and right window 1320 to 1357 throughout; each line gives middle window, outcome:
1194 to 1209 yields 0.61 mm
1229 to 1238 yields 1.93 mm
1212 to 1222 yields 0.29 mm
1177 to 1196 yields 1.25 mm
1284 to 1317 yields 0.98 mm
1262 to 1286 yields -1.32 mm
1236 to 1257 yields 0.91 mm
